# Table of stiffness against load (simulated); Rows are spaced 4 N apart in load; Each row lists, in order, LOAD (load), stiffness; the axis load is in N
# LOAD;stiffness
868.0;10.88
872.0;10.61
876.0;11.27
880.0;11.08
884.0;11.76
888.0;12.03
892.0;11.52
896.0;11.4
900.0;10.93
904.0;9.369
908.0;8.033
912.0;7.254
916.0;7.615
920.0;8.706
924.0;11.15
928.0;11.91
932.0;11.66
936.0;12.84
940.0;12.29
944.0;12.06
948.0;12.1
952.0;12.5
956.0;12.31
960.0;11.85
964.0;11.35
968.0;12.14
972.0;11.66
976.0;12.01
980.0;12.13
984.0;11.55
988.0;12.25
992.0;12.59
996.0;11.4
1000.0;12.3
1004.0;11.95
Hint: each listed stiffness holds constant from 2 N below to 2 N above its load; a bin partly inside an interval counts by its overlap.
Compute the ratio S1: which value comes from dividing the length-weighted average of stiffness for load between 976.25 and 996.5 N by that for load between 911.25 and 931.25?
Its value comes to 1.25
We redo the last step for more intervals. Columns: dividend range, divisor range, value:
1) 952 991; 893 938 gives 1.18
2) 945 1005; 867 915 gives 1.15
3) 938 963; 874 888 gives 1.06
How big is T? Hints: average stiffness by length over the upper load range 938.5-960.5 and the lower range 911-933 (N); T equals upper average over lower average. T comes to 1.25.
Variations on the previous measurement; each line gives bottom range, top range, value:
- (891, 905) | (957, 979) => 1.09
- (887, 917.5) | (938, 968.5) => 1.24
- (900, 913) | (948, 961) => 1.40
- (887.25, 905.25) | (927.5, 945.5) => 1.10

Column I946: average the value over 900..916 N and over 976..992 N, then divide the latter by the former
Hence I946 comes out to 1.42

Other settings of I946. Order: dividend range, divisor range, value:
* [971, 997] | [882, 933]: 1.17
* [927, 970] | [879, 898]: 1.04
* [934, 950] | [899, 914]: 1.41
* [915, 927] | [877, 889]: 0.82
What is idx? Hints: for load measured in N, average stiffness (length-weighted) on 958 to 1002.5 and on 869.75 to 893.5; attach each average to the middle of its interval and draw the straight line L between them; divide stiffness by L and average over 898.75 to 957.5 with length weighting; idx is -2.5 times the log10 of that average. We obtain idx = 0.09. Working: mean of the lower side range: 11.4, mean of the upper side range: 11.9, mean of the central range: 10.7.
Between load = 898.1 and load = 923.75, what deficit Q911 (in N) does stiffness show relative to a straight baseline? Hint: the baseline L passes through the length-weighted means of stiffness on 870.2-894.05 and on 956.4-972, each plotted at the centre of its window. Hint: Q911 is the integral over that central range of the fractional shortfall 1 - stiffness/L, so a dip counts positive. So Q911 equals 6.1 N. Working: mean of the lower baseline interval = 11.4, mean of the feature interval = 8.81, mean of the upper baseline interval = 11.8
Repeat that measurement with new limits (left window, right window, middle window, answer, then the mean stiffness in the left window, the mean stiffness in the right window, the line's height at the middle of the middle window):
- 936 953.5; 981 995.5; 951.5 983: 0.56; 12.3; 12.1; 12.2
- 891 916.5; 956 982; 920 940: -2.20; 9.47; 11.9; 10.4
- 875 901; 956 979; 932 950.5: -0.84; 11.5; 11.9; 11.7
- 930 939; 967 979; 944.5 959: -0.16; 12.3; 11.9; 12.1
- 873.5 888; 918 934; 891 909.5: 1.57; 11.4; 10.9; 11.2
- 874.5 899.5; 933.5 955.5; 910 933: 4.56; 11.5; 12.3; 12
